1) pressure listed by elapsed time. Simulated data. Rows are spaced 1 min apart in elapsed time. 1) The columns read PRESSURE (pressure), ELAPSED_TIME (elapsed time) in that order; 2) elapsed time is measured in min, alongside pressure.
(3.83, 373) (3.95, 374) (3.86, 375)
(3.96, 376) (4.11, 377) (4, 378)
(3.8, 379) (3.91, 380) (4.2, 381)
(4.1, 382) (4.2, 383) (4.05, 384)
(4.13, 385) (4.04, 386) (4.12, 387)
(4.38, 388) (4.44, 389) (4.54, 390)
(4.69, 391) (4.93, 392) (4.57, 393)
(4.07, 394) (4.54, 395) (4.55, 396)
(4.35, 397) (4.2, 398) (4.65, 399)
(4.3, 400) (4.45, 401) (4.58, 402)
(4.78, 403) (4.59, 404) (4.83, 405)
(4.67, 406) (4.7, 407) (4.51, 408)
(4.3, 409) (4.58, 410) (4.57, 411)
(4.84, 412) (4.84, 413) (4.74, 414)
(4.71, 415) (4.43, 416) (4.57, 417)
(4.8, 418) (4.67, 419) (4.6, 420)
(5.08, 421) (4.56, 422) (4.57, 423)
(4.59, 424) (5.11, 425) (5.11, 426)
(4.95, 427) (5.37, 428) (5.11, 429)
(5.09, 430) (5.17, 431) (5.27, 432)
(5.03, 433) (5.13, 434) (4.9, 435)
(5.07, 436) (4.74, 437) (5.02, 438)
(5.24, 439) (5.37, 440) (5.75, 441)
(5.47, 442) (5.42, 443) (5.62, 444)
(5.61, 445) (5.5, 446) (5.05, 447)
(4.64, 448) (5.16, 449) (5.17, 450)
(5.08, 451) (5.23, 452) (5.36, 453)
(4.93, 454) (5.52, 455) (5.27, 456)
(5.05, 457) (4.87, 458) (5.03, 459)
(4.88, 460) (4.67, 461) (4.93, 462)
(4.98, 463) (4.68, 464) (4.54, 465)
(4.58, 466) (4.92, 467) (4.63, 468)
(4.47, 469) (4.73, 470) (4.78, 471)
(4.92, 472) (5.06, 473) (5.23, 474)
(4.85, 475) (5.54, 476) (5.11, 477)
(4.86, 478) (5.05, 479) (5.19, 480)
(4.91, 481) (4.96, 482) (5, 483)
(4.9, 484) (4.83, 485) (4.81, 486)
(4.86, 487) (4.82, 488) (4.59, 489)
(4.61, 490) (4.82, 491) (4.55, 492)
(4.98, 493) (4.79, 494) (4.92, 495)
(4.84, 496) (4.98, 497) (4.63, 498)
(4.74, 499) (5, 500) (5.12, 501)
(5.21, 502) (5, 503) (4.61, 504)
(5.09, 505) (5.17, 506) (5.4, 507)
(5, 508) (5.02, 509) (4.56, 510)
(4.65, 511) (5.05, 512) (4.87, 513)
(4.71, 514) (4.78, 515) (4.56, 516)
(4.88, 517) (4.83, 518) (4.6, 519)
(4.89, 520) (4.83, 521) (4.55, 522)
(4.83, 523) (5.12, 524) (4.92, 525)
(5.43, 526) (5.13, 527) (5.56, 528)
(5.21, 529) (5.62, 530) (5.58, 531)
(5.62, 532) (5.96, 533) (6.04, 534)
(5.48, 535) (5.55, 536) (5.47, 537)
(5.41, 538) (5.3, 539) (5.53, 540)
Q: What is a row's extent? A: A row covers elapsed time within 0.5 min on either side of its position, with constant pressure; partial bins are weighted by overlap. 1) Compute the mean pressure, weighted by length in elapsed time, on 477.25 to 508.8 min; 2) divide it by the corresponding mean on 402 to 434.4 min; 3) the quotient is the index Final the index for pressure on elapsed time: 1.02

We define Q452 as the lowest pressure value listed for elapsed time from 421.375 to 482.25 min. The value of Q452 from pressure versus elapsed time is 4.47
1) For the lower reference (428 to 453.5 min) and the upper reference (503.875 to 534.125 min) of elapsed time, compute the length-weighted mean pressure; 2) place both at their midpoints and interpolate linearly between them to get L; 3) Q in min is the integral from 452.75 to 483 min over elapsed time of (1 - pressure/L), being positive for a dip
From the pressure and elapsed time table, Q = 1.24 min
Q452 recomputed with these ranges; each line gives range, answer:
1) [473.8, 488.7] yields 4.81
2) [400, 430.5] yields 4.3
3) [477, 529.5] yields 4.55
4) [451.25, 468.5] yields 4.54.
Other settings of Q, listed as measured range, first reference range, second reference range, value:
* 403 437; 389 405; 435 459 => 0.18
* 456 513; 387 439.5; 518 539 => 1.93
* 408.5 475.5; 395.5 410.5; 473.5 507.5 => -3.56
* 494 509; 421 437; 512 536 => 0.38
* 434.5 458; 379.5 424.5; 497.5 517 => -2.76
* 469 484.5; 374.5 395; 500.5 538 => -0.52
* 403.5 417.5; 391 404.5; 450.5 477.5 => -0.11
